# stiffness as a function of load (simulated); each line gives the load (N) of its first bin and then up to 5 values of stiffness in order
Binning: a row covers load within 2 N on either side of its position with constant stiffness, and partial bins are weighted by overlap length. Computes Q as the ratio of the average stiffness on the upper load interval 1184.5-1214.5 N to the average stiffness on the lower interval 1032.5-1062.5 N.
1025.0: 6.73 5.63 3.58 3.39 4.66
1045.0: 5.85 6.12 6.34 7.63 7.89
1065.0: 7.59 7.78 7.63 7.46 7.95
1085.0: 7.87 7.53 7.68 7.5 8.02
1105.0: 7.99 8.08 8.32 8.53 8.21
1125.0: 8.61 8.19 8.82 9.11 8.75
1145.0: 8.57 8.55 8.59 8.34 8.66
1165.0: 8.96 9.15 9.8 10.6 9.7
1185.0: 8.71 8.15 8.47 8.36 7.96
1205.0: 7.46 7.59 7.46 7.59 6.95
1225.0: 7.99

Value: 1.39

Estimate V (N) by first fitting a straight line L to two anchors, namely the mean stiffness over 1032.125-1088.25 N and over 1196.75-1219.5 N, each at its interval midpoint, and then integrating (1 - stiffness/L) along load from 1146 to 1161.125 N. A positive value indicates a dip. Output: -2.6 N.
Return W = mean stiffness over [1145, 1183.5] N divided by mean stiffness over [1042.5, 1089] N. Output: 1.25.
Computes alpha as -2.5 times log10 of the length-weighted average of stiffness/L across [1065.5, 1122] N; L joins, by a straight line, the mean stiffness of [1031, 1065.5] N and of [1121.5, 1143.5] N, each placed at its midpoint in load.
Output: -0.079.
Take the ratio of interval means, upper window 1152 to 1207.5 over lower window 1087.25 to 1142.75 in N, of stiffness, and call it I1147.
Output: 1.06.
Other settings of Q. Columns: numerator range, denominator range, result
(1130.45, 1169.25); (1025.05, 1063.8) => 1.51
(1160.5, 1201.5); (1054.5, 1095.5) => 1.17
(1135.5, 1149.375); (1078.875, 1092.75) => 1.13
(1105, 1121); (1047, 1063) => 1.18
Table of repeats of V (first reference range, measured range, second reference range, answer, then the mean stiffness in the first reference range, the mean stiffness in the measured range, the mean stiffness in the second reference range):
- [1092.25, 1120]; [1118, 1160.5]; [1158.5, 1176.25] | 0.5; 8.04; 8.58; 9.22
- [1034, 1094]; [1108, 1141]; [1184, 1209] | -4.9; 6.82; 8.51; 8.12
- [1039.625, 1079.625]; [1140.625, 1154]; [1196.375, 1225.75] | -2.3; 6.95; 8.6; 7.62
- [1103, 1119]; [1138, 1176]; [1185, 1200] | -2.6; 8.23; 8.87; 8.35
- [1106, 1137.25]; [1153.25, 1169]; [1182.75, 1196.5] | -0.5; 8.43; 8.71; 8.46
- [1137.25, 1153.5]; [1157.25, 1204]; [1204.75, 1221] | -5.0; 8.67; 8.9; 7.46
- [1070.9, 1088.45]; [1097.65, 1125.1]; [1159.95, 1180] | 0.5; 7.71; 8.19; 9.48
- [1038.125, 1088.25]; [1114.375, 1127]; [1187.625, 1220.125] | -1.9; 7.01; 8.44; 7.84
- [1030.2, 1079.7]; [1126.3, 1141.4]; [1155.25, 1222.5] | -2.2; 6.34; 8.71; 8.48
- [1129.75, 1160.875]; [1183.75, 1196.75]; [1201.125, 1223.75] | -0.9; 8.66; 8.42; 7.47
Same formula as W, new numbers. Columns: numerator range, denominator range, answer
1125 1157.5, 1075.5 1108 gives 1.11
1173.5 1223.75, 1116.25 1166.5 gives 0.96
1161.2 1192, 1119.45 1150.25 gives 1.07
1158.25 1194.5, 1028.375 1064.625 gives 1.58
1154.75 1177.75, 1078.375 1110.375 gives 1.17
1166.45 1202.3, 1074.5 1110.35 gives 1.16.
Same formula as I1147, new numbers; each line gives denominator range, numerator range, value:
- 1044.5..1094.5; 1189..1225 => 1.05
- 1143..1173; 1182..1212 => 0.93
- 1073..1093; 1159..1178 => 1.22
